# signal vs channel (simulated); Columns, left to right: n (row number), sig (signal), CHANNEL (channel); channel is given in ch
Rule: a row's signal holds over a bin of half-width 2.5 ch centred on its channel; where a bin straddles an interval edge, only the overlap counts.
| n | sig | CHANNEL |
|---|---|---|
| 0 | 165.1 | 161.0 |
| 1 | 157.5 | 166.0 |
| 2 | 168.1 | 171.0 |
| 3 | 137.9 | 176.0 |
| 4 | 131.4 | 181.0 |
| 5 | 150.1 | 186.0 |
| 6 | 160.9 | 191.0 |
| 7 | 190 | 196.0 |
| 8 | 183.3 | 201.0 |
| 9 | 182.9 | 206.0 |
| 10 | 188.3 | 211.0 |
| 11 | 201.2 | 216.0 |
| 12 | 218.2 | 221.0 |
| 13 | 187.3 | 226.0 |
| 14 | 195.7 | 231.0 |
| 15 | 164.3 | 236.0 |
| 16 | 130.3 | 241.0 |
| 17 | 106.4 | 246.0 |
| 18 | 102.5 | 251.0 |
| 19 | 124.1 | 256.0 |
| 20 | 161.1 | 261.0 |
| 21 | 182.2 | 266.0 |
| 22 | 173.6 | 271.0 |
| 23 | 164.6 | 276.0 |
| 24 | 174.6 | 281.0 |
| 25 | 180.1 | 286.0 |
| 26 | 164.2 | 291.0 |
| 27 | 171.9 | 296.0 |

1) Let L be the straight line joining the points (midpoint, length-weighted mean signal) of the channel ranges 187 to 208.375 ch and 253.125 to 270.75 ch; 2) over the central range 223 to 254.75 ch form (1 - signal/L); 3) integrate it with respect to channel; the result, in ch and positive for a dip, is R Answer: 3.26 ch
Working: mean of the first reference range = 177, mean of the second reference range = 157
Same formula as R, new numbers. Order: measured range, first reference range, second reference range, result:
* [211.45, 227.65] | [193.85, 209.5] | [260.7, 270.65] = -1.67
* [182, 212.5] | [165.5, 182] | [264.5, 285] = -3.58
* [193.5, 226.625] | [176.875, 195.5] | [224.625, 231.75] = -3.72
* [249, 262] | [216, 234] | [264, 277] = 3.96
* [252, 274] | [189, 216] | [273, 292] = 2.25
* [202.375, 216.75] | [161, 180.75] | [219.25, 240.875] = -1.30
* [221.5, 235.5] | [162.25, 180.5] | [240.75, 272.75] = -4.59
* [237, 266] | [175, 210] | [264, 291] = 6.65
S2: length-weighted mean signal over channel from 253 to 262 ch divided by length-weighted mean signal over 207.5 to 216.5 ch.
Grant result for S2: 0.7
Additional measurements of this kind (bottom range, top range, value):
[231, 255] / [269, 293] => 1.29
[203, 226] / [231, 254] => 0.68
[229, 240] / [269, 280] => 0.98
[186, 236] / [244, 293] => 0.82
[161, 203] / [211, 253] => 1.03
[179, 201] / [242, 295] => 0.95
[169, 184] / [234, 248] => 0.92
